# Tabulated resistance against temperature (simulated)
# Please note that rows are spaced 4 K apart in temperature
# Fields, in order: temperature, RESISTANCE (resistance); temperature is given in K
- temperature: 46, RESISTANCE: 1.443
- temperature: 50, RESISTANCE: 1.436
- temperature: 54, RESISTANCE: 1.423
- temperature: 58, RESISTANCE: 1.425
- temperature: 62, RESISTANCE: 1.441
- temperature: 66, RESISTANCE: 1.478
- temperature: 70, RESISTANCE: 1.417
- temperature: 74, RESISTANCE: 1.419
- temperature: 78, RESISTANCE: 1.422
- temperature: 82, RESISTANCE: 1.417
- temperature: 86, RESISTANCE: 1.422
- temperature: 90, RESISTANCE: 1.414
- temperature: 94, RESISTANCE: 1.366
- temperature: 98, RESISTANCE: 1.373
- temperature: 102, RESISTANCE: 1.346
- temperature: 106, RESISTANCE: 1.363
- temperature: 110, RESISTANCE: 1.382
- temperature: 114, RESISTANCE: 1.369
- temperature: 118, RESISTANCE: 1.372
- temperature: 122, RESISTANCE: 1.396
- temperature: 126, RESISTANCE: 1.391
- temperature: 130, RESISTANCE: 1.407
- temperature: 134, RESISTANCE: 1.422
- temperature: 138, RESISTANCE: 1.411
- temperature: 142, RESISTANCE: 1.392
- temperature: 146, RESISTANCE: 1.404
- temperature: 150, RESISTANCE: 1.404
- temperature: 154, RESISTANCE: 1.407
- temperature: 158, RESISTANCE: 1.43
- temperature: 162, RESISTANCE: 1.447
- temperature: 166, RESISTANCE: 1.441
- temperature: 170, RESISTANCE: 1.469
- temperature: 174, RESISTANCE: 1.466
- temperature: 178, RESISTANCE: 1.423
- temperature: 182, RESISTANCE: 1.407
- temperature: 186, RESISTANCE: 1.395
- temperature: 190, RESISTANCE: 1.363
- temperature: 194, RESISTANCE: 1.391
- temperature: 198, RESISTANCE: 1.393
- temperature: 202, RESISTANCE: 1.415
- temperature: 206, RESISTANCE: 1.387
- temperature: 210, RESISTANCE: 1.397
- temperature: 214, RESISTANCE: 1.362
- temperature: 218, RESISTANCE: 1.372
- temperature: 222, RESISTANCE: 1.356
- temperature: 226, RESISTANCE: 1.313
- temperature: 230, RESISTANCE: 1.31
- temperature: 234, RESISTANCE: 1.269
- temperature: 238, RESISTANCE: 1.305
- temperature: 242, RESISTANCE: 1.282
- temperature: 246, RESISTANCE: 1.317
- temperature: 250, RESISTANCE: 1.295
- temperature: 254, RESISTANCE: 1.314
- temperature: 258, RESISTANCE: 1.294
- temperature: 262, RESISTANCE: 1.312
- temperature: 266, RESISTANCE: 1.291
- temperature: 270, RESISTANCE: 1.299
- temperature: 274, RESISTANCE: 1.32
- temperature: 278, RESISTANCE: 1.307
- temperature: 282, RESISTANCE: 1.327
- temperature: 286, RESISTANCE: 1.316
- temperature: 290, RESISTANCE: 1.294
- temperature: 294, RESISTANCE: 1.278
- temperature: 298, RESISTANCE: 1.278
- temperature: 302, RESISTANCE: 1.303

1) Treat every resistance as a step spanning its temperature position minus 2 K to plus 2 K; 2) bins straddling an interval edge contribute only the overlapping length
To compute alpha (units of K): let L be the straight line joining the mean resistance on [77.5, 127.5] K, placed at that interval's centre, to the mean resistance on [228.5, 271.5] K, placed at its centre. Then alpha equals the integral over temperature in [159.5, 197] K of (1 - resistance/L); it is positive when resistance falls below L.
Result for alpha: -2.2 K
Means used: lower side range 1.39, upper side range 1.3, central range 1.42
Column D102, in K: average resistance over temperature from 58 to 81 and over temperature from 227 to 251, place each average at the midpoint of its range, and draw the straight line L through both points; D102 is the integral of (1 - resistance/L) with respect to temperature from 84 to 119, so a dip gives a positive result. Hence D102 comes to 0.7 K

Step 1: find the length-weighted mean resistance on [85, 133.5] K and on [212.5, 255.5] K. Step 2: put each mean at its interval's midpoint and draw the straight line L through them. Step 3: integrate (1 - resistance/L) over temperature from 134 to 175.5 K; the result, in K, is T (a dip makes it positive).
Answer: -2.0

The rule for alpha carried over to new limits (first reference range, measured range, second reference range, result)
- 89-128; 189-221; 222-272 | -1.5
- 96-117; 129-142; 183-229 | -0.4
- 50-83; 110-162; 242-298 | -0.5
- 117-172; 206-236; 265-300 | 0.2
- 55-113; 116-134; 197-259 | -0.1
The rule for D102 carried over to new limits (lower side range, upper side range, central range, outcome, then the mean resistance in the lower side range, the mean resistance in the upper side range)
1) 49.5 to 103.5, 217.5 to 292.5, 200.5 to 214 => -0.6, 1.41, 1.31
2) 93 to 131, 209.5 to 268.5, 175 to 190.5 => -0.7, 1.38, 1.32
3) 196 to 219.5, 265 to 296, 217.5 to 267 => 1.5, 1.39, 1.3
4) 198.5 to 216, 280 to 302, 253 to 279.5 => 0.4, 1.39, 1.3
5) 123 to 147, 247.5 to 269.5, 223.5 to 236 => 0.2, 1.4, 1.3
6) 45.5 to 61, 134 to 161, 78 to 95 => 0.2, 1.43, 1.41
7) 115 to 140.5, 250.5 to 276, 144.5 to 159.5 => -0.3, 1.4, 1.3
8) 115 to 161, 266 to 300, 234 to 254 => 0.5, 1.4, 1.3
